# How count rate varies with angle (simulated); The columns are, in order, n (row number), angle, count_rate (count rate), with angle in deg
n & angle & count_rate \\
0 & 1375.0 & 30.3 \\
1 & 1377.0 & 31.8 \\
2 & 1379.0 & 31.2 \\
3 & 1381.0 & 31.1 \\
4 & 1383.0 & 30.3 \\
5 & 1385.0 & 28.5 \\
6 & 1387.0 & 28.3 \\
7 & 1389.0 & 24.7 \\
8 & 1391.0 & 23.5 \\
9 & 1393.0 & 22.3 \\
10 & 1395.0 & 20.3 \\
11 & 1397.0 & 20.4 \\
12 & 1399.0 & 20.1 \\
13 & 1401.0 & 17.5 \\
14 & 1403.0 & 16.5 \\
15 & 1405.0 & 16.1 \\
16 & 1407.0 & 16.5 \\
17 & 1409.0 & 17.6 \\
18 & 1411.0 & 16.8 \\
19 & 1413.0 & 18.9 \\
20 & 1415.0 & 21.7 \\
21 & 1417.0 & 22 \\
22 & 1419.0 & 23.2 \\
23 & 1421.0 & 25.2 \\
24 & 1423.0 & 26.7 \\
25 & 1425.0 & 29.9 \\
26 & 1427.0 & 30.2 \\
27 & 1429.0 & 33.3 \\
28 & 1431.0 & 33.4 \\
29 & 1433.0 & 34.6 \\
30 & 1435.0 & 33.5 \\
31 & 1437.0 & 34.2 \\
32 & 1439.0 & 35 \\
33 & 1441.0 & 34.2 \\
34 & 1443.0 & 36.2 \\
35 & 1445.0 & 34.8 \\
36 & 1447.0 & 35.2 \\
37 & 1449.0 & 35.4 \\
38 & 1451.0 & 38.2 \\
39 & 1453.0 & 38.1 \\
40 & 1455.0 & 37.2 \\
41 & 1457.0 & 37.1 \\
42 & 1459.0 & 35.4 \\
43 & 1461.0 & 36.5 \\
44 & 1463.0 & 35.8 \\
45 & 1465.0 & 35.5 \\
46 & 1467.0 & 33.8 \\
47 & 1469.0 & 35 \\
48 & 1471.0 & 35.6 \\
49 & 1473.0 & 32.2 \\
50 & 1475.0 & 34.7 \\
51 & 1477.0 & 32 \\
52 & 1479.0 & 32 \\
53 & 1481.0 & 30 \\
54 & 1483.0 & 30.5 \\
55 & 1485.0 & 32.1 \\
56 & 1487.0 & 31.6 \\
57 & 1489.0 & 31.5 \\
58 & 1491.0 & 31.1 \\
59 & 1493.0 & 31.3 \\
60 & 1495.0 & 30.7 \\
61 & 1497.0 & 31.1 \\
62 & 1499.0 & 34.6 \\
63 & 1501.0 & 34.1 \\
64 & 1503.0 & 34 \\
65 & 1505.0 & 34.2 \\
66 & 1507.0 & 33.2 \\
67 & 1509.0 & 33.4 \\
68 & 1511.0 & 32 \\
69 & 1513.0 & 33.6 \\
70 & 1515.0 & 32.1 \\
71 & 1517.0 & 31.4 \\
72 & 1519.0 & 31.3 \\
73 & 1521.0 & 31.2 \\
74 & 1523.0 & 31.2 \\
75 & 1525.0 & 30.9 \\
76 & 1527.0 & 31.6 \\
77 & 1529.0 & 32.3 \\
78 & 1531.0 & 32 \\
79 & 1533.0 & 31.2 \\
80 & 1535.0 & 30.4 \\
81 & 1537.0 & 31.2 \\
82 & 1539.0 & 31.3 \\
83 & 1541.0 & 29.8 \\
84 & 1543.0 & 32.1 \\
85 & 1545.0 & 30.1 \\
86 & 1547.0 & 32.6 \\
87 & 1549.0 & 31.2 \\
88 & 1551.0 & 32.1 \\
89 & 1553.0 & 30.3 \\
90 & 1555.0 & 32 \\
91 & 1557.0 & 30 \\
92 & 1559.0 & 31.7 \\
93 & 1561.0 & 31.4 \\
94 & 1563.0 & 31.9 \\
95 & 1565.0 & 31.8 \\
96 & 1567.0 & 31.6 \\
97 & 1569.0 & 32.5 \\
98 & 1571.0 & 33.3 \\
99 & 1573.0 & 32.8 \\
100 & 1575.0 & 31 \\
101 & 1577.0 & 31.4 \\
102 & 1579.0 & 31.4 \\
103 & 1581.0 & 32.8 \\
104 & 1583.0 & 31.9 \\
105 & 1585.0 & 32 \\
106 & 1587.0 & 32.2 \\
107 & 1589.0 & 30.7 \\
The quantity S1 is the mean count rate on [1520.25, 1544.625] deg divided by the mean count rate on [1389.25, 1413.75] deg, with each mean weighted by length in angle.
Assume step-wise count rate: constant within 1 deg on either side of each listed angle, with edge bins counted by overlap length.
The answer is 1.6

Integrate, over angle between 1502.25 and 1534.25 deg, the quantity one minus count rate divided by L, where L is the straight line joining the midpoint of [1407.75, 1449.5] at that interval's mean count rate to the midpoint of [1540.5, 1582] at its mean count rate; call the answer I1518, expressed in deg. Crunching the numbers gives -1.5 deg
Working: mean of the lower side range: 29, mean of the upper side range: 31.6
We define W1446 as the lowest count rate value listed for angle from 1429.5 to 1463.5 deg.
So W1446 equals 33.4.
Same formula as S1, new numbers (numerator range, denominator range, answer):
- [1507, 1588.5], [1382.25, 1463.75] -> 1.13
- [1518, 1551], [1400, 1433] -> 1.35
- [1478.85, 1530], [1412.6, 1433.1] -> 1.18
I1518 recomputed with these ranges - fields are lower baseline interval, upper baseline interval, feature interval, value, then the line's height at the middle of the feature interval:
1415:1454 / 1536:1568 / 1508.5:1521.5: -0.25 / 31.5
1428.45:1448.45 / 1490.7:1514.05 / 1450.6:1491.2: -0.52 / 33.6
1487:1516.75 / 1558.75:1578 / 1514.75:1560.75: 1.34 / 32.2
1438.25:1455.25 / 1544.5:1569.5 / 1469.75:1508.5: 2.01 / 34.3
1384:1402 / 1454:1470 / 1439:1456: -1.56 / 33.1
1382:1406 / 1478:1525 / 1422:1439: -4.27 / 25.7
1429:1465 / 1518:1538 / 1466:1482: 0.45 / 34.1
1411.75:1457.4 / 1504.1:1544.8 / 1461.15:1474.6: -1.34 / 31.6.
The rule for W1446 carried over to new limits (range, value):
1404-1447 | 16.1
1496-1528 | 30.9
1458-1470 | 33.8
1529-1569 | 29.8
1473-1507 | 30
